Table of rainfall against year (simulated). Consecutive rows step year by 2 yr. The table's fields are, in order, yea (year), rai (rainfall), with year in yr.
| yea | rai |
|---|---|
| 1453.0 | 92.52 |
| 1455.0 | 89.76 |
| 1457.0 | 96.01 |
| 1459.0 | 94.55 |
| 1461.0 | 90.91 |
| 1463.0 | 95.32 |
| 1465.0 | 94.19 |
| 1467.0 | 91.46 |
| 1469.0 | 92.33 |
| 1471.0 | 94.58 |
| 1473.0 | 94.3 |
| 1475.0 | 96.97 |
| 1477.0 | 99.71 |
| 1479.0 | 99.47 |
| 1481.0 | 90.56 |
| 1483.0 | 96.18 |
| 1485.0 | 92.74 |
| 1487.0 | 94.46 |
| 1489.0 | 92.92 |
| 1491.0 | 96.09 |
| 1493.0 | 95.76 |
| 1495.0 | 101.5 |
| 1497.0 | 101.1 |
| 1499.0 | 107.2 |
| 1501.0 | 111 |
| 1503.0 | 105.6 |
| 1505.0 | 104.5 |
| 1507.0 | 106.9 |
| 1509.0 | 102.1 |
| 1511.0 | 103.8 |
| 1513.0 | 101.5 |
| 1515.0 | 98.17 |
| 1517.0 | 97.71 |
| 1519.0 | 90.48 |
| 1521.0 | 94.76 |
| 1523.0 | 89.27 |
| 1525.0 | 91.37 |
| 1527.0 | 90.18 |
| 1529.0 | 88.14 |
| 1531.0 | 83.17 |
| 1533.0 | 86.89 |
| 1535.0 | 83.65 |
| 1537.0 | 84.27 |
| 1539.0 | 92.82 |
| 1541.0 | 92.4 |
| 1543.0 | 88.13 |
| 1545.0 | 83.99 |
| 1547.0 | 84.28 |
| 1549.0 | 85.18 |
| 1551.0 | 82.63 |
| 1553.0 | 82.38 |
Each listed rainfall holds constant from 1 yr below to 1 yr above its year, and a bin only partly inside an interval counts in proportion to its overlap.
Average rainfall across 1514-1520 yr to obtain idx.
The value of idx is 95.5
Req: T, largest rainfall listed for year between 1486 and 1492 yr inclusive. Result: 96.09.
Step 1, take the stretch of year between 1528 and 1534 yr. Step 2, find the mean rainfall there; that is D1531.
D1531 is 86.1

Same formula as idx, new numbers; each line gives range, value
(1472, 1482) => 96.2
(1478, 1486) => 94.7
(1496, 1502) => 106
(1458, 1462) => 92.7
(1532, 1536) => 85.3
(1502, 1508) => 106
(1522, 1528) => 90.3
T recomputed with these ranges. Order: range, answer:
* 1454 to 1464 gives 96.01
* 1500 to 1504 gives 111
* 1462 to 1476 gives 96.97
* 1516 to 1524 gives 97.71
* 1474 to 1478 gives 99.71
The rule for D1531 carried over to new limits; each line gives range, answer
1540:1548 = 87.2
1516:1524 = 93.1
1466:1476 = 93.9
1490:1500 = 100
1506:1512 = 104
